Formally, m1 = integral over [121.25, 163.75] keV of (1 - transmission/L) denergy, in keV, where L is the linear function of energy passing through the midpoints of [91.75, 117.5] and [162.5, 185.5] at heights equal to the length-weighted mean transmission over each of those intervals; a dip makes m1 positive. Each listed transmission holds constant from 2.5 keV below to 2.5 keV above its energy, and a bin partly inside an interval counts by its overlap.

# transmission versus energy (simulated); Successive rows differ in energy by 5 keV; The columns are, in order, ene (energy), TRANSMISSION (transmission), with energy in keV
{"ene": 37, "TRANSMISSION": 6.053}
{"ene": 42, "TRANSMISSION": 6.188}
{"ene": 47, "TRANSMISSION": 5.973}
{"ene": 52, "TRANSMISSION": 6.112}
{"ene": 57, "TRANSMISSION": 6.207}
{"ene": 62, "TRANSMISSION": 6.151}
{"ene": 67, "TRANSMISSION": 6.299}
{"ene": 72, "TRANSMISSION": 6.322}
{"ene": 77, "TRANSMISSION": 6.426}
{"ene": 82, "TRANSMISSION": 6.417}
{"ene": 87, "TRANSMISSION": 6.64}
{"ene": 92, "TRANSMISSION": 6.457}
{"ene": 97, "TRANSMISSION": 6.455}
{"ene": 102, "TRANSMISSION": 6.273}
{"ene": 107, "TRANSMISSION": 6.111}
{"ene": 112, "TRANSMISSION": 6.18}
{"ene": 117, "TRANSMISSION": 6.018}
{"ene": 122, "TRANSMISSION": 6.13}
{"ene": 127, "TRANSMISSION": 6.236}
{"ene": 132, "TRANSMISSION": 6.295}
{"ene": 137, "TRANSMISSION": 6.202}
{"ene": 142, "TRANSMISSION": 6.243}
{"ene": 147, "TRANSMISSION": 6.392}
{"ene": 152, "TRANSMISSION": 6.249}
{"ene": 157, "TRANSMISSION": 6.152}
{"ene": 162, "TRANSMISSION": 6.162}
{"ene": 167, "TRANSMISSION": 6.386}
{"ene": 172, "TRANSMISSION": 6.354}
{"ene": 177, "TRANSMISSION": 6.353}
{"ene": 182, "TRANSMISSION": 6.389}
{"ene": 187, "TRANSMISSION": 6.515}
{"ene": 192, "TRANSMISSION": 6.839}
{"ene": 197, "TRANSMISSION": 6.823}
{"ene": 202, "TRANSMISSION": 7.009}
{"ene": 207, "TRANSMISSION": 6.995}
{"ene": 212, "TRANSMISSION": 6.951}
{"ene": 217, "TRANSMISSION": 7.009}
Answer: 0.5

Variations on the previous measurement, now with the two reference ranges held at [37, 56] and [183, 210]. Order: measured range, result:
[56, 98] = -0.9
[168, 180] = 0.6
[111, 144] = 1.5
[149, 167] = 1.1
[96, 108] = 0.2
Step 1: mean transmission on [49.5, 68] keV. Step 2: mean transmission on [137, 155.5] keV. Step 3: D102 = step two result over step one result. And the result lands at 1.0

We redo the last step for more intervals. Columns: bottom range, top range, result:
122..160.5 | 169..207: 1.06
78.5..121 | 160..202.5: 1.03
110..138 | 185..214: 1.11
